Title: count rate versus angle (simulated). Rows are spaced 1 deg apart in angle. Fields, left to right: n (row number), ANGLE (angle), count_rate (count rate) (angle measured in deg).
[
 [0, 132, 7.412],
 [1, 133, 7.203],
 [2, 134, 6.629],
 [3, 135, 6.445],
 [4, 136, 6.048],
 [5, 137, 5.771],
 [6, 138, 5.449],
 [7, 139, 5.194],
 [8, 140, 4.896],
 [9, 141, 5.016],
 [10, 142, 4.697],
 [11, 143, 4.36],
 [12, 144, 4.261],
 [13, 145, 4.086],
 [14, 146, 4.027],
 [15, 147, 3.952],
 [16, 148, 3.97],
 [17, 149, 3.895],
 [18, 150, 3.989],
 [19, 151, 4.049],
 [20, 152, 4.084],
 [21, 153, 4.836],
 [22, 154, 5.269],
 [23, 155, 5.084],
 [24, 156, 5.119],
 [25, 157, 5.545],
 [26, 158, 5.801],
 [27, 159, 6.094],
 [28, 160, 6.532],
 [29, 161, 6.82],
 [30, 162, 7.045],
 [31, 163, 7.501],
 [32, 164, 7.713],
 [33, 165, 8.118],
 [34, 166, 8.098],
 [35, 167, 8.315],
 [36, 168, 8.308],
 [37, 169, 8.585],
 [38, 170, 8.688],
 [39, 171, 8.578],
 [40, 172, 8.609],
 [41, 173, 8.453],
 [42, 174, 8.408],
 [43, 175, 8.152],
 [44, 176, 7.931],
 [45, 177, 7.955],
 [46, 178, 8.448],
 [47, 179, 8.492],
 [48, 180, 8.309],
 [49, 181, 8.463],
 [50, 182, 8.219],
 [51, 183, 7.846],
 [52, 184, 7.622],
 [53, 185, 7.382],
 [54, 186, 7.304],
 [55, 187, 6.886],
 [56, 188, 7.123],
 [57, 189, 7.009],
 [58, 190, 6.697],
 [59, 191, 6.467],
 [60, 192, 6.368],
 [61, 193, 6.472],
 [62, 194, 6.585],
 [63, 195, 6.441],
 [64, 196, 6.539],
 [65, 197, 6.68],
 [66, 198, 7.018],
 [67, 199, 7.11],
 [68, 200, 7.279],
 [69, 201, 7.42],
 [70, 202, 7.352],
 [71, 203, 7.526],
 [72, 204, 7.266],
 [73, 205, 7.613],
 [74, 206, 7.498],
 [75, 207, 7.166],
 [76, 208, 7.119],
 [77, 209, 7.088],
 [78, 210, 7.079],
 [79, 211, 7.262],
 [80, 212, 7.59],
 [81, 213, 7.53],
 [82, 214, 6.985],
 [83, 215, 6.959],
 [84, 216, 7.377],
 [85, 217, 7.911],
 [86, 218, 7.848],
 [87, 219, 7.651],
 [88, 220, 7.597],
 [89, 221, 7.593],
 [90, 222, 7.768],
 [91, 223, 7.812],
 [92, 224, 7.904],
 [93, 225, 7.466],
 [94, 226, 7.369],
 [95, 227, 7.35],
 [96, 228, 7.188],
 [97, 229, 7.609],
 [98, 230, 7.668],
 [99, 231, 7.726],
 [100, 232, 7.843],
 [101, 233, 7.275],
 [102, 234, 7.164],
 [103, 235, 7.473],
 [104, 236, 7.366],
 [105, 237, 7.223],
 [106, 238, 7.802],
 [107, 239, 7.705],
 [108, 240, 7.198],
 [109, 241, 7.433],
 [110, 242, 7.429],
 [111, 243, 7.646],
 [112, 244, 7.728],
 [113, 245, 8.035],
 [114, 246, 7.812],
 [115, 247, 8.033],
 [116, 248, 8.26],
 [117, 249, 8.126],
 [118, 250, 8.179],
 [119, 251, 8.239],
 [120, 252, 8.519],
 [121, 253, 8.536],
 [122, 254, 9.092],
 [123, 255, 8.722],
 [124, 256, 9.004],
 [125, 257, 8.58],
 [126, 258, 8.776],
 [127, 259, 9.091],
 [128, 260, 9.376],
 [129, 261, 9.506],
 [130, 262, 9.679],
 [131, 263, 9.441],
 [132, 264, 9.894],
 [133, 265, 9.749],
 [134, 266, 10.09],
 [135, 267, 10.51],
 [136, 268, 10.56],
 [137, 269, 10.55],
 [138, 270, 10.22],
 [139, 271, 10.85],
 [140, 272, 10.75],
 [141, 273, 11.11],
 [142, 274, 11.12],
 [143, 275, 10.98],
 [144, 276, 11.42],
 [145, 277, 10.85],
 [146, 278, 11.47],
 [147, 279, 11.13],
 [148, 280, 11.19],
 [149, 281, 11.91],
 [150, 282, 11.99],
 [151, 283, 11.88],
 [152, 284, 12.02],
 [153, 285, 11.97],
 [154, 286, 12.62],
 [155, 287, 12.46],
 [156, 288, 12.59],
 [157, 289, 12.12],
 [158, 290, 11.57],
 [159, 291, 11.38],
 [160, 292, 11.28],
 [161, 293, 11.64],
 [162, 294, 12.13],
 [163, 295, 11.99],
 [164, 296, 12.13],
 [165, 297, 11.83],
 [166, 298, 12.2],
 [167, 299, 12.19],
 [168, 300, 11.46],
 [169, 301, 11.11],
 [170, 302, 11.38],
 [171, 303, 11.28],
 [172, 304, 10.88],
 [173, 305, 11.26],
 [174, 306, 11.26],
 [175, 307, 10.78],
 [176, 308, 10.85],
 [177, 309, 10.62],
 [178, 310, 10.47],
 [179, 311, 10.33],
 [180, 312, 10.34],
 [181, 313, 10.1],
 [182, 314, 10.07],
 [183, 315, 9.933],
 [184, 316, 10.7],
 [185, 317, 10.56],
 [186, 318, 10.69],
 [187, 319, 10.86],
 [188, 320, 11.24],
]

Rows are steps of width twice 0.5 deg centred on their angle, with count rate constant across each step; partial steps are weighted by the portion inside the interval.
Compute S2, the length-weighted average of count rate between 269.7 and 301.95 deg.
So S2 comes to 11.6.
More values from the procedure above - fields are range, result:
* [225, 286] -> 9.17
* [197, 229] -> 7.4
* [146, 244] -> 7.13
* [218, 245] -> 7.55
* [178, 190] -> 7.69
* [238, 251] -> 7.82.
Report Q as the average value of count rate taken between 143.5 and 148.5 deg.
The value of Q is 4.06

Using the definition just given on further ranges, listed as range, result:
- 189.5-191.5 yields 6.58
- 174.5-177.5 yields 8.01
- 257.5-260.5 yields 9.08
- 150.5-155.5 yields 4.66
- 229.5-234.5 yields 7.54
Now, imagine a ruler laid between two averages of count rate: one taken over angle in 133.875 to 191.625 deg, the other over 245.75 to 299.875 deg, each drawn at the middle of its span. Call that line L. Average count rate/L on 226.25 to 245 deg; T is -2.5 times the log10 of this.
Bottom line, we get 0.22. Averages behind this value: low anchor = 6.53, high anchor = 10.5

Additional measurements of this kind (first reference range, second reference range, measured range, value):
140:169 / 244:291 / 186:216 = 0.07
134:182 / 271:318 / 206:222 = 0.14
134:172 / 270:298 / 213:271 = 0.19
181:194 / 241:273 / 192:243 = 0.09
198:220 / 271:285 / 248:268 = 0.12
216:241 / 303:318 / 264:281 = -0.17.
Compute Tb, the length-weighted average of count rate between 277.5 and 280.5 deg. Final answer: 11.3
